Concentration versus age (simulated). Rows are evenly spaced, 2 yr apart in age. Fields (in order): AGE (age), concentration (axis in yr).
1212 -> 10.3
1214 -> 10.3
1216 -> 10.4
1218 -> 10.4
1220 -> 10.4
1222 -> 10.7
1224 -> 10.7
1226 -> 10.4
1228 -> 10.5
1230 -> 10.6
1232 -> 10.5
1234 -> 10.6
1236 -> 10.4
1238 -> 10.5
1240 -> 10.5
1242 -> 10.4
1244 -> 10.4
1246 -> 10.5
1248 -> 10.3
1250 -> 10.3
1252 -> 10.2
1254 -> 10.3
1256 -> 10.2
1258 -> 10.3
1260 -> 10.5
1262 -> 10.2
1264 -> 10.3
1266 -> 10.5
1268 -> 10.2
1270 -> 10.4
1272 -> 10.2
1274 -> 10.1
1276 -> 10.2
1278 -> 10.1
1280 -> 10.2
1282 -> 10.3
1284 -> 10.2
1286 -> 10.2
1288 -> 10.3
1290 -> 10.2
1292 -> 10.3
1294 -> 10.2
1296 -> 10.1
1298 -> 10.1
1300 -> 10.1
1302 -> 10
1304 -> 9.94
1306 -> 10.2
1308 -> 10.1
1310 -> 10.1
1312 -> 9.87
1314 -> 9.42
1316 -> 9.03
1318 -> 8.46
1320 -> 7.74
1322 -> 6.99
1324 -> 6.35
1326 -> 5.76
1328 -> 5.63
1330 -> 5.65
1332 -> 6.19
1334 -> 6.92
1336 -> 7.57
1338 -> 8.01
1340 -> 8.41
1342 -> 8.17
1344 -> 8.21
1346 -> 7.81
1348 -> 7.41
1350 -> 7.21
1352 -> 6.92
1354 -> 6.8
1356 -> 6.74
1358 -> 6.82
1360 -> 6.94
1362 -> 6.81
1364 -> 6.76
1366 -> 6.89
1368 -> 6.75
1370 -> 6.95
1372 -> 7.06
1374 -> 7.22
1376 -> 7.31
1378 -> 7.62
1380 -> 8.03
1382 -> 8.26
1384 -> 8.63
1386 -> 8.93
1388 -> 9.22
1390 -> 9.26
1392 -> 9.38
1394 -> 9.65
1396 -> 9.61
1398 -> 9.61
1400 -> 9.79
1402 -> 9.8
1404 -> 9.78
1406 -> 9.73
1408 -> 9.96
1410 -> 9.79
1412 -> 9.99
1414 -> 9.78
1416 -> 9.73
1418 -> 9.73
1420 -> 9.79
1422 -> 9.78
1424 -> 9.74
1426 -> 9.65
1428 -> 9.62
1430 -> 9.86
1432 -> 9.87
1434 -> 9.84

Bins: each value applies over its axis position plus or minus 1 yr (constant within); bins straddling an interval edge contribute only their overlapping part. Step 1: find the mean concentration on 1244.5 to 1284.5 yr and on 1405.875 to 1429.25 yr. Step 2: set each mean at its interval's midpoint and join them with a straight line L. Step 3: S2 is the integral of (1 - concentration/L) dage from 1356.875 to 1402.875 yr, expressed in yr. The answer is 8.2 yr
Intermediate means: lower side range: 10.3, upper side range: 9.78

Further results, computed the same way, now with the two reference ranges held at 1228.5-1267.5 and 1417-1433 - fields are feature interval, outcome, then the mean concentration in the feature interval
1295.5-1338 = 7.50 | 8.36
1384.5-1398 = 0.74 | 9.34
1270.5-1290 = 0.14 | 10.2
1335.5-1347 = 2.30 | 8.05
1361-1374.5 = 4.14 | 6.91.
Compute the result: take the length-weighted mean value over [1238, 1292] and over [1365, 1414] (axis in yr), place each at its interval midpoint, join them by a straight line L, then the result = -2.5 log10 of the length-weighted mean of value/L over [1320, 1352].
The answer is 0.30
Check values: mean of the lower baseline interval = 10.3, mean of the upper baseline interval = 8.74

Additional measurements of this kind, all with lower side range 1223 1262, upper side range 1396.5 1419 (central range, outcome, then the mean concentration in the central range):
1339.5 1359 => 0.32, 7.43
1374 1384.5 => 0.25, 7.87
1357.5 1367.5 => 0.41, 6.84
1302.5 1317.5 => 0.04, 9.77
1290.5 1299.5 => 0.00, 10.2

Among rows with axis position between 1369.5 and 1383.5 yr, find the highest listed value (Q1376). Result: 8.26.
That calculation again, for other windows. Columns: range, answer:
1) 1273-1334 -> 10.3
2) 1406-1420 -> 9.99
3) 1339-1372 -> 8.41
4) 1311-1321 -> 9.87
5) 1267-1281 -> 10.4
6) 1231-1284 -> 10.6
